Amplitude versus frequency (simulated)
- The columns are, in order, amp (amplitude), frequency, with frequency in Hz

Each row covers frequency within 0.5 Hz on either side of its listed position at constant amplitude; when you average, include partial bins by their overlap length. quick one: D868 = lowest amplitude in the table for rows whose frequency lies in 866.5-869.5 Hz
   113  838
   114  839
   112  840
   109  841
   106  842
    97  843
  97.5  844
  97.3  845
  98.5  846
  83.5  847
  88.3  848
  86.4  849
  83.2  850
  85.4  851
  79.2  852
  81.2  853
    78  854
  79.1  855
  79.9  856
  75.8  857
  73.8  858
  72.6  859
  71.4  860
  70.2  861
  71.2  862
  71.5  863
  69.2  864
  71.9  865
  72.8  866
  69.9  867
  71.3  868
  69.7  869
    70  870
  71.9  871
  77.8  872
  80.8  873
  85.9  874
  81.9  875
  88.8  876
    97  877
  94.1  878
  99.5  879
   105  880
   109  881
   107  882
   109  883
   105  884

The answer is 69.7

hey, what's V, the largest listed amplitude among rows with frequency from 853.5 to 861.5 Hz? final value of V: 79.9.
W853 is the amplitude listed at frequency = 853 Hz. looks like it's 81.2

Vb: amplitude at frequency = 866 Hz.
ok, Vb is 72.8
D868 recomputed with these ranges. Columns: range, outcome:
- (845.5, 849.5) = 83.5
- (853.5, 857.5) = 75.8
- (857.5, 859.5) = 72.6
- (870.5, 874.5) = 71.9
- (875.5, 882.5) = 88.8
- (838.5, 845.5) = 97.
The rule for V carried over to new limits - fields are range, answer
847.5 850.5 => 88.3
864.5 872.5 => 77.8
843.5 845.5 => 97.5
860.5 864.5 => 71.5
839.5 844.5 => 112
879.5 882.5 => 109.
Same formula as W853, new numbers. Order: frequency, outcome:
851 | 85.4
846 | 98.5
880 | 105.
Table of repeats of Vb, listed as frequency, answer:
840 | 112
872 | 77.8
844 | 97.5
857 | 75.8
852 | 79.2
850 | 83.2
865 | 71.9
